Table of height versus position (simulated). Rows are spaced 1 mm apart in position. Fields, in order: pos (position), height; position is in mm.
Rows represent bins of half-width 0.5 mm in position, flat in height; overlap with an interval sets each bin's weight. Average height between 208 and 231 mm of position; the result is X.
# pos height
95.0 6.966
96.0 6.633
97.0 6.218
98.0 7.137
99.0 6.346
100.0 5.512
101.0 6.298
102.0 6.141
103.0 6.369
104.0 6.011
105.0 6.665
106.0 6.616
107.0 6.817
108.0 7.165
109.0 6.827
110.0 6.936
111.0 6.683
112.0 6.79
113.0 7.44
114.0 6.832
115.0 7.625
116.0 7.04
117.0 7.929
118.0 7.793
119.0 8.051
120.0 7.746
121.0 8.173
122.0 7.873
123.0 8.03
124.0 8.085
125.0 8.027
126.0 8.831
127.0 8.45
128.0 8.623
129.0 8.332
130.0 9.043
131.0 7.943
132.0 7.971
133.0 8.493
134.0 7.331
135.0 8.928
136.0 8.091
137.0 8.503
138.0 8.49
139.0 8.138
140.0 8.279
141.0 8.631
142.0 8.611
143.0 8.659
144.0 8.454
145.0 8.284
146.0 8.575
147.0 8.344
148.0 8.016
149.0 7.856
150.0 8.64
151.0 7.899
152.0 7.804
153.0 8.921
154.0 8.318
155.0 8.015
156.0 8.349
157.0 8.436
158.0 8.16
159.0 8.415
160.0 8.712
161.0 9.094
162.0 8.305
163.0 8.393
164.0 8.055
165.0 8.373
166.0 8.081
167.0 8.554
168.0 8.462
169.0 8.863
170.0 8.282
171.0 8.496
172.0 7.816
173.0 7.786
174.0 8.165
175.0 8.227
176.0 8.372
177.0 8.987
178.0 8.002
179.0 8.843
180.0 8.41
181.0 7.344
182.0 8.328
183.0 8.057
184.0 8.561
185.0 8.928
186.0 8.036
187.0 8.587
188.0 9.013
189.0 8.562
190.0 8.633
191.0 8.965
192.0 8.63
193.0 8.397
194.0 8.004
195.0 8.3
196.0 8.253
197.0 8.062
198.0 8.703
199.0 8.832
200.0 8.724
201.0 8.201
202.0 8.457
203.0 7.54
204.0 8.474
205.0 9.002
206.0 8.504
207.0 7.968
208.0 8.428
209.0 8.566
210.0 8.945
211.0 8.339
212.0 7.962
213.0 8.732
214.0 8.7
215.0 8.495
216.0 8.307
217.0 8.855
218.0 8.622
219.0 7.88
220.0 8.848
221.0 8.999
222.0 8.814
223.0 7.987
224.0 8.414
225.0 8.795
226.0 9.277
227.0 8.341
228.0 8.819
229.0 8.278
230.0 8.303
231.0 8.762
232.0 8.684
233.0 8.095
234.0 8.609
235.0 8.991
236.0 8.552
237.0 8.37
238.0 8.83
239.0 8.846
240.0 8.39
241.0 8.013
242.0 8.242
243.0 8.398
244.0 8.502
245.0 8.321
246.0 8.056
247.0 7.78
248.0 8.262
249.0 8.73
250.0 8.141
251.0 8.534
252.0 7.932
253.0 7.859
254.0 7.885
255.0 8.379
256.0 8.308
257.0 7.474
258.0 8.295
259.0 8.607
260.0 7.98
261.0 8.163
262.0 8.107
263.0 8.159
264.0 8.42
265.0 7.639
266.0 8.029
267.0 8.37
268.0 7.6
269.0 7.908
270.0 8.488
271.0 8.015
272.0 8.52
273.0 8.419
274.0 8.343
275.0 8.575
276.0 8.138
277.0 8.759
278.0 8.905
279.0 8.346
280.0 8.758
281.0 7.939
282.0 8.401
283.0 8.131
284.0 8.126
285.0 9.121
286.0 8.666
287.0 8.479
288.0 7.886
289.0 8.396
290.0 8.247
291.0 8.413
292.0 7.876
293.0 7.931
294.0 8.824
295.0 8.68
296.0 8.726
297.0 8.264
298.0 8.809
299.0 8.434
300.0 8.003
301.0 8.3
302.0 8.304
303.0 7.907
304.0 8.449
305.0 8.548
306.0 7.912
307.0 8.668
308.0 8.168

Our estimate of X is 8.56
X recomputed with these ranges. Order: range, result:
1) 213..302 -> 8.38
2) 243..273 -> 8.16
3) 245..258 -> 8.13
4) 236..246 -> 8.42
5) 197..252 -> 8.48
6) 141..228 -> 8.43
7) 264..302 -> 8.34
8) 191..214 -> 8.43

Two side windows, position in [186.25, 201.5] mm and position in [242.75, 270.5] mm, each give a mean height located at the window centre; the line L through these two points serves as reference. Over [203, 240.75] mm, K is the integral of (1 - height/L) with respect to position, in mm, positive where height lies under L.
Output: -0.9 mm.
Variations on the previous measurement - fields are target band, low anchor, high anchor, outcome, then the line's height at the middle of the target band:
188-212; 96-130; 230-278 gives -1.7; 7.9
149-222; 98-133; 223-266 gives -4.7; 7.91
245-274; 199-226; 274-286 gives 1.1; 8.48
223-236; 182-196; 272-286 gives -0.2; 8.48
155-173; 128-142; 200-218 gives 0.0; 8.39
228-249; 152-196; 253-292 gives -0.3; 8.31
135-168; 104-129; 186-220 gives -1.9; 7.91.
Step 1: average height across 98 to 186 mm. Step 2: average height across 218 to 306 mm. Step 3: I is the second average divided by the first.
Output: 1.05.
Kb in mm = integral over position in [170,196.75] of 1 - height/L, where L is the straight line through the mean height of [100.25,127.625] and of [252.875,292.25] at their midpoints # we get -2.26 mm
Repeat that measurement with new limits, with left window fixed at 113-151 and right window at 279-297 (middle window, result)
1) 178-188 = -0.15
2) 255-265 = 0.23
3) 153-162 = -0.28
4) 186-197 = -0.32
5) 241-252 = 0.08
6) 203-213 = -0.19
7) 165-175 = -0.07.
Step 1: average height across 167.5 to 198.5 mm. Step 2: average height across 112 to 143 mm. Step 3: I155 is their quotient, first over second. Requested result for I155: 1.04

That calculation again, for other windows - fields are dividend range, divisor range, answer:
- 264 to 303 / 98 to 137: 1.11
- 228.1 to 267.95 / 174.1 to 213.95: 0.98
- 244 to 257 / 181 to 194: 0.96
